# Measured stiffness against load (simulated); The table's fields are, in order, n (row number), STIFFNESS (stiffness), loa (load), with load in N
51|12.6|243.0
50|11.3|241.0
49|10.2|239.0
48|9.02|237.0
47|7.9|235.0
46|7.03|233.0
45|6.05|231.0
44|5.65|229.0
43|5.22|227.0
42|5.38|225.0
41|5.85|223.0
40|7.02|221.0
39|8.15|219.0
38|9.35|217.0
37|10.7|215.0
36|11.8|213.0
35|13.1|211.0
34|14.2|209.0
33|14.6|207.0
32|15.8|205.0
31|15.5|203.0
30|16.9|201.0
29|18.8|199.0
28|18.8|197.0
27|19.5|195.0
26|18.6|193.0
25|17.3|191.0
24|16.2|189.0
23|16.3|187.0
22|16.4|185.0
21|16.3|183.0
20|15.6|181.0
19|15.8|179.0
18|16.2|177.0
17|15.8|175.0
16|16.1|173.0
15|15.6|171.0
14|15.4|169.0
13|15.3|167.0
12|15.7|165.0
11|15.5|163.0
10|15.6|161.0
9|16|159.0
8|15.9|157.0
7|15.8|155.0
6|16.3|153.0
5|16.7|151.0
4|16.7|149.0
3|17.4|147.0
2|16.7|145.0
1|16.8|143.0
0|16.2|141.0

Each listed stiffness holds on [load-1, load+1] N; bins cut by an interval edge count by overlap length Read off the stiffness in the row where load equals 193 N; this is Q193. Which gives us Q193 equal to 18.6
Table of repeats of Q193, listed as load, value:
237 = 9.02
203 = 15.5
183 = 16.3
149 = 16.7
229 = 5.65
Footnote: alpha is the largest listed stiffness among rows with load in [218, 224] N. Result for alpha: 8.15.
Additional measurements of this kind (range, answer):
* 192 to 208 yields 19.5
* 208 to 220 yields 14.2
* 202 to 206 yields 15.8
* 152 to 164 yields 16.3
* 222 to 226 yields 5.85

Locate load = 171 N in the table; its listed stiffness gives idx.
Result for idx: 15.6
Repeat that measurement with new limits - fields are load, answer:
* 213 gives 11.8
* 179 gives 15.8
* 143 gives 16.8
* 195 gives 19.5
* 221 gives 7.02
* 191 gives 17.3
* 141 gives 16.2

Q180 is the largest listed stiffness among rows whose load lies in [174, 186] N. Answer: 16.4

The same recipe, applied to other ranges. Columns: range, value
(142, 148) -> 17.4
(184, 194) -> 18.6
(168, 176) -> 16.1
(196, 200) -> 18.8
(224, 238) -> 9.02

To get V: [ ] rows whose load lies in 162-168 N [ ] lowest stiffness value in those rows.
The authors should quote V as 15.3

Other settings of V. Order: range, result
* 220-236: 5.22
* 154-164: 15.5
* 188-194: 16.2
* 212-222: 7.02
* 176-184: 15.6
